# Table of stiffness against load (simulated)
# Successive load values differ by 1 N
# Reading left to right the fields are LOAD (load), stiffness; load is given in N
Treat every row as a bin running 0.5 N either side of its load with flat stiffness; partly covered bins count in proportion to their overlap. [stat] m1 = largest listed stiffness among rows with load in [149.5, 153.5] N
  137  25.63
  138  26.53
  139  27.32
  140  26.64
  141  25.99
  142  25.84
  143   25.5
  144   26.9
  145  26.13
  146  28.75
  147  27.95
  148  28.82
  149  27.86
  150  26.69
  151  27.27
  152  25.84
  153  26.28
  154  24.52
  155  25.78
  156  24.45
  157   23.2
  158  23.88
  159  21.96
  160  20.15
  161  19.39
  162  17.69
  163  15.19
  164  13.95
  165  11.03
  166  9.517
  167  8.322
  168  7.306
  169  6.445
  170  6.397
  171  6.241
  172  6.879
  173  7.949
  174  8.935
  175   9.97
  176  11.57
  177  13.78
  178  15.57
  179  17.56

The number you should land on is 27.27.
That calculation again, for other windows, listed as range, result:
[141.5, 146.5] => 28.75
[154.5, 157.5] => 25.78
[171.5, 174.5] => 8.935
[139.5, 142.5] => 26.64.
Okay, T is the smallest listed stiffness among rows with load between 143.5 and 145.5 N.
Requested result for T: 26.13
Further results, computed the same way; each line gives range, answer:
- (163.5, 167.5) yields 8.322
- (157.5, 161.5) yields 19.39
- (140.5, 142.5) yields 25.84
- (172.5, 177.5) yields 7.949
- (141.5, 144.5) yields 25.5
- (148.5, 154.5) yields 24.52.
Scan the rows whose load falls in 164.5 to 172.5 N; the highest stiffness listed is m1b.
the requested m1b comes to 11.03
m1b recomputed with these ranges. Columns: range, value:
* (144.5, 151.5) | 28.82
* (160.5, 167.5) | 19.39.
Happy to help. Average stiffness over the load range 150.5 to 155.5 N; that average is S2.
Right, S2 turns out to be 25.9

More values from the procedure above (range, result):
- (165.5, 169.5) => 7.9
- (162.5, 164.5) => 14.6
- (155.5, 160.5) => 22.7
